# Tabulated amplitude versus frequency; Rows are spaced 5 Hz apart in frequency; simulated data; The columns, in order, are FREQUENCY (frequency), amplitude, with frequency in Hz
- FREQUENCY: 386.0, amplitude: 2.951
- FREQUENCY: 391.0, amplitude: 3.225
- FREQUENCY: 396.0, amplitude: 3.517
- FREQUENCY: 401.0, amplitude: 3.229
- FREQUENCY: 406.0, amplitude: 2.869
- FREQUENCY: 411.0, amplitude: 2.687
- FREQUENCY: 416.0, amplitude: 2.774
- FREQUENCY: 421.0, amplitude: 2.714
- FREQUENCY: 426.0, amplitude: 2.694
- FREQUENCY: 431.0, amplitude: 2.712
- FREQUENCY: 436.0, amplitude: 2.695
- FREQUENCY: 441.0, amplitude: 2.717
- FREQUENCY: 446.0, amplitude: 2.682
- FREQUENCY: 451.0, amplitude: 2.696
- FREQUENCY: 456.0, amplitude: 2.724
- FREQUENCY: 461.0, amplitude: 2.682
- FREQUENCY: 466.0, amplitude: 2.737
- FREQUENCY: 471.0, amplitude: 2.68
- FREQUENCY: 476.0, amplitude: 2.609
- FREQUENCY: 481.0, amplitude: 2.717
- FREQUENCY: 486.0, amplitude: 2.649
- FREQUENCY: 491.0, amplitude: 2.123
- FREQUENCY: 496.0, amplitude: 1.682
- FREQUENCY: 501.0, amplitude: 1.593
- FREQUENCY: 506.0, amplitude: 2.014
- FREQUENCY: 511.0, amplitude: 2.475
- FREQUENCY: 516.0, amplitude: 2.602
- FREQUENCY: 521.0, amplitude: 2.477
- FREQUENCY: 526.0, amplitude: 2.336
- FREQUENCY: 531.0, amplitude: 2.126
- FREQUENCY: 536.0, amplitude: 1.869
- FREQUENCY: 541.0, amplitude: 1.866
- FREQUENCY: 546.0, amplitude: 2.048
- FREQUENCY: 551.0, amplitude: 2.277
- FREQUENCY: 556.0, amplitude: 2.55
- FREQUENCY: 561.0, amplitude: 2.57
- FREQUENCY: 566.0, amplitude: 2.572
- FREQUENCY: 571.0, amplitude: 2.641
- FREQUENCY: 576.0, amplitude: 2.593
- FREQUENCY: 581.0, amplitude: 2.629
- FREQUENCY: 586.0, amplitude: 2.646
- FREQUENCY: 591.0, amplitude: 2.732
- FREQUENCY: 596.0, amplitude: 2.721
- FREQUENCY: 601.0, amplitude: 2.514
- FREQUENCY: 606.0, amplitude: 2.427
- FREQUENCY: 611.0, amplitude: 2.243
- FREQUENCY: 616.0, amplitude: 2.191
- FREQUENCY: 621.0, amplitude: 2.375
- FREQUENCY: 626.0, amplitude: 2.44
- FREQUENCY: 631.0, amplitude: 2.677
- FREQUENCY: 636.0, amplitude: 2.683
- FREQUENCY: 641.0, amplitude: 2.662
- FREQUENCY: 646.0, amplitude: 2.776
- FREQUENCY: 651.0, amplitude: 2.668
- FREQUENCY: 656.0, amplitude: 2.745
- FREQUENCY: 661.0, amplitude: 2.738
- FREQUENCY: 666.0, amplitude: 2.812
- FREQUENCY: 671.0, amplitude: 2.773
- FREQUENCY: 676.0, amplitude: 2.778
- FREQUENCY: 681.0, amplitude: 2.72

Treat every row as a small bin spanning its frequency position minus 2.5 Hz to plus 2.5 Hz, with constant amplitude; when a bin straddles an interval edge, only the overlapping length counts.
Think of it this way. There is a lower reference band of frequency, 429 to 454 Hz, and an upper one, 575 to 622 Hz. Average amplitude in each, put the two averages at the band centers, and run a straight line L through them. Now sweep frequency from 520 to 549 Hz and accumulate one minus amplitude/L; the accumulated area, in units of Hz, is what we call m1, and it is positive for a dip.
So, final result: 5.41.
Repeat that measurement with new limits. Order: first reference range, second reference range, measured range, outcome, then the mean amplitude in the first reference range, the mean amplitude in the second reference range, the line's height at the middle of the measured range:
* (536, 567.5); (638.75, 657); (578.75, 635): 0.1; 2.27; 2.71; 2.52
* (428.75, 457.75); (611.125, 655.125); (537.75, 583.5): 3.5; 2.7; 2.55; 2.61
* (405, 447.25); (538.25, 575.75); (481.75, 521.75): 4.9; 2.72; 2.37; 2.52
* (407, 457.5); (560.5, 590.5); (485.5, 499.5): 3.3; 2.71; 2.62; 2.67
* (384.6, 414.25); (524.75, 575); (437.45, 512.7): 6.6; 3.08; 2.29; 2.68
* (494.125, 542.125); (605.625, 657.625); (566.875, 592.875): -3.3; 2.12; 2.54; 2.34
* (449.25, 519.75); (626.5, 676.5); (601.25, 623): 2.6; 2.43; 2.72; 2.65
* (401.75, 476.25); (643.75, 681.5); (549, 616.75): 5.2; 2.73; 2.75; 2.74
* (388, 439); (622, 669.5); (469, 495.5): 3.3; 2.91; 2.68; 2.84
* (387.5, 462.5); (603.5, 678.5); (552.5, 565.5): 0.7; 2.84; 2.6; 2.69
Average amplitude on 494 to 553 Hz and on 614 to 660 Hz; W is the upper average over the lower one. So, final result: 1.22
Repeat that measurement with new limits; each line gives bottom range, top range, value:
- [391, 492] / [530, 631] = 0.87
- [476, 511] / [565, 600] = 1.21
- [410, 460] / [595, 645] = 0.92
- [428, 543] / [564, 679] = 1.08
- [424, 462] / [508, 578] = 0.87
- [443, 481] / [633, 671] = 1.01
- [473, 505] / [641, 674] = 1.23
